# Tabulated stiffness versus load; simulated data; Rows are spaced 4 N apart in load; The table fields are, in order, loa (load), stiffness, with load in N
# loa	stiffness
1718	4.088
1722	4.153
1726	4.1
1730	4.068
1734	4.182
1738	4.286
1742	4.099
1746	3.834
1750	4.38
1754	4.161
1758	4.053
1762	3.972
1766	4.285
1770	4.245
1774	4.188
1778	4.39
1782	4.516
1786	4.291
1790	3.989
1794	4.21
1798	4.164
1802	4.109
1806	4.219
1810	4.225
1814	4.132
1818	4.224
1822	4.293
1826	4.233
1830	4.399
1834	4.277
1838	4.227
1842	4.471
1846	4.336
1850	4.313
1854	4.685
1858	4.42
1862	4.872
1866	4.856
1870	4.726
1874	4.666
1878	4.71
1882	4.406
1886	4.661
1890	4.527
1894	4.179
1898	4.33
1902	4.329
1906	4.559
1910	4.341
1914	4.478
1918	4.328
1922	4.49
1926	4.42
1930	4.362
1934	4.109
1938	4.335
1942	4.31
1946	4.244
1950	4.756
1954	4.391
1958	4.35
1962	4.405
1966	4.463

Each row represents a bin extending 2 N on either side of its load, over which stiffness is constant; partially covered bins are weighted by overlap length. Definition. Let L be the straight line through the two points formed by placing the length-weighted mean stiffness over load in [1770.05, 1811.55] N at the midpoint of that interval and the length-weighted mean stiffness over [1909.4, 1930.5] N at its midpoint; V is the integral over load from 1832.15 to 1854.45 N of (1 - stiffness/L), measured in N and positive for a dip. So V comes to -0.3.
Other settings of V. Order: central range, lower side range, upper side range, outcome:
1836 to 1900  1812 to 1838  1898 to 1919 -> -2.8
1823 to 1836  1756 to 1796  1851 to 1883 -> 0.5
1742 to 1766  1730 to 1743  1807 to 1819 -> 0.5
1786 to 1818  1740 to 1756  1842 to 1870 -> 1.4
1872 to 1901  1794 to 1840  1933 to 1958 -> -1.3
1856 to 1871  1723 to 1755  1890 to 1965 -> -1.5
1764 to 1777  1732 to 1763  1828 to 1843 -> -0.2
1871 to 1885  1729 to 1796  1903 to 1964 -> -0.9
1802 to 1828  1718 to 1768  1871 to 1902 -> 0.6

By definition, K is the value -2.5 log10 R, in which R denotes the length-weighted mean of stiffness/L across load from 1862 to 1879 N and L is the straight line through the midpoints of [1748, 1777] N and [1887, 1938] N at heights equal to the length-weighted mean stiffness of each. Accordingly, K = -0.10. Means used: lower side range 4.19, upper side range 4.38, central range 4.76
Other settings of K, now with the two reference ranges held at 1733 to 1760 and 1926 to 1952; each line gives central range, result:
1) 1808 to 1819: 0.01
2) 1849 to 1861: -0.06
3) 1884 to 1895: -0.04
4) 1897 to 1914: -0.02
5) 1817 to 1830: -0.01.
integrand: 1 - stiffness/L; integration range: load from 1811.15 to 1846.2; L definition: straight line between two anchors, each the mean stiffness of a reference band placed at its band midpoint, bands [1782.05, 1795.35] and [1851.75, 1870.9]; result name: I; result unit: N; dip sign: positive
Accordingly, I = 1.6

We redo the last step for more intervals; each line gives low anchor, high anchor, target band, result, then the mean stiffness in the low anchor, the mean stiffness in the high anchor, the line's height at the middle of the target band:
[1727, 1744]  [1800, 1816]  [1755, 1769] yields 0.1 N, 4.16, 4.17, 4.16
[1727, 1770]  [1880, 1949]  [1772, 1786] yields -0.6 N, 4.14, 4.38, 4.18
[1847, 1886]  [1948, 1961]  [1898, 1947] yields 1.9 N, 4.62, 4.49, 4.54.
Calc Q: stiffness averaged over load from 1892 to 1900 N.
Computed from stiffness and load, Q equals 4.25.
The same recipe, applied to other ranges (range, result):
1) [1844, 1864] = 4.53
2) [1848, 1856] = 4.5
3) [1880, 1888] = 4.53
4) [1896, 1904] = 4.33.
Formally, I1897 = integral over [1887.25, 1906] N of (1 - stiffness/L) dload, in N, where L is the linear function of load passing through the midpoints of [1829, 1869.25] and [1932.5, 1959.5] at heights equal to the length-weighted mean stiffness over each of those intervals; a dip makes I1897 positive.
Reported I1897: 0.2 N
